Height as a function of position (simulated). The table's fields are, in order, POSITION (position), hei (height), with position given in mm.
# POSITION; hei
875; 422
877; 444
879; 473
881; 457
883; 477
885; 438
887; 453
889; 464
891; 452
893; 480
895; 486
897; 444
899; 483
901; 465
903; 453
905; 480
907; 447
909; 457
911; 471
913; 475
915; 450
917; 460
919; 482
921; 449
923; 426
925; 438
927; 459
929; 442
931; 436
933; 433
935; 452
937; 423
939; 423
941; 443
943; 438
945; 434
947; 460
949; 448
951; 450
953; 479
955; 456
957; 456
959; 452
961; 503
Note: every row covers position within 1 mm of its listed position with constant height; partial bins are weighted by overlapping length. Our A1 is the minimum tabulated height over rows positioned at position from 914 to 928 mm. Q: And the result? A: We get 426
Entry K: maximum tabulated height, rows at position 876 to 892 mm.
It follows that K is 477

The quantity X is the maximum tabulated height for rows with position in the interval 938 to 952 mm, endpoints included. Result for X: 460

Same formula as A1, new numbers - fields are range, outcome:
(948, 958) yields 448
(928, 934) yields 433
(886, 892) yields 452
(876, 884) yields 444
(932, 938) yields 423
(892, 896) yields 480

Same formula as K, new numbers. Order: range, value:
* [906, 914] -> 475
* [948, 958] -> 479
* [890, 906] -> 486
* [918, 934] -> 482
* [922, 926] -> 438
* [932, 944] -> 452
